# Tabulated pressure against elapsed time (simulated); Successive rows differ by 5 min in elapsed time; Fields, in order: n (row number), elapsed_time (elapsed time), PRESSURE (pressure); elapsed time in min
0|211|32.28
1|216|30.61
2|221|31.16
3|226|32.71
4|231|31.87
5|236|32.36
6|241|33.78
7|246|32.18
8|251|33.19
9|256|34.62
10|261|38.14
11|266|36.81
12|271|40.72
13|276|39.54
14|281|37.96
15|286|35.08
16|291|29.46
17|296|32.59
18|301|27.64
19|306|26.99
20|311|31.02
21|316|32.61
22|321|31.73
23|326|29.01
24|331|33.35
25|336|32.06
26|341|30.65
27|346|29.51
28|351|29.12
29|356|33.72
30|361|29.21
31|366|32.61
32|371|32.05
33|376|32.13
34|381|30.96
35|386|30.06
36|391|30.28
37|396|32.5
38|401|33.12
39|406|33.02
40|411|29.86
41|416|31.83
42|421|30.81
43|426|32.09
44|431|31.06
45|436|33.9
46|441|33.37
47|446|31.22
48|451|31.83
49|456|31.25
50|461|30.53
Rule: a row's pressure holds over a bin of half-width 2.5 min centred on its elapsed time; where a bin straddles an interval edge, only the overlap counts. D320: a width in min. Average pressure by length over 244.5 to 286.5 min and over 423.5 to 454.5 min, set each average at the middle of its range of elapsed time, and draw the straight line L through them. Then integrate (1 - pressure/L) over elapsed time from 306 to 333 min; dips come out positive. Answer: 3.2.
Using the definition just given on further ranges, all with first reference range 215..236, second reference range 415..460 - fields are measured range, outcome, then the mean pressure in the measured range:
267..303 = -3.5 min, 34.9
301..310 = 1.1 min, 27.8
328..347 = 0.2 min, 31.5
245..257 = -0.6 min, 33.3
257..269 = -2.1 min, 37.3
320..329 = 0.4 min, 30.3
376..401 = 0.4 min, 31.3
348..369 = 0.5 min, 31.1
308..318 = 0.1 min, 31.5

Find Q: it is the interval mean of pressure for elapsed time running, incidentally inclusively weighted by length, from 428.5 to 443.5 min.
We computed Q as 32.8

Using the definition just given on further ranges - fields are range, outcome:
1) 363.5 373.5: 32.3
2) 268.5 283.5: 39.4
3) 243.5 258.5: 33.3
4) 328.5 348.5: 31.4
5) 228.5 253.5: 32.7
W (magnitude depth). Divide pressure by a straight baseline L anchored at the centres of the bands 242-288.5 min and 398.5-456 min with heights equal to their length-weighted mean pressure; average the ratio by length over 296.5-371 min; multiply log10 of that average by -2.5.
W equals 0.125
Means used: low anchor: 36.4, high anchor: 32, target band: 30.8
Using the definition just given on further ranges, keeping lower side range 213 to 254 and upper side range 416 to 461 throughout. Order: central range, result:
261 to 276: -0.20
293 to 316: 0.08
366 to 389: 0.02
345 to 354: 0.09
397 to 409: -0.03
